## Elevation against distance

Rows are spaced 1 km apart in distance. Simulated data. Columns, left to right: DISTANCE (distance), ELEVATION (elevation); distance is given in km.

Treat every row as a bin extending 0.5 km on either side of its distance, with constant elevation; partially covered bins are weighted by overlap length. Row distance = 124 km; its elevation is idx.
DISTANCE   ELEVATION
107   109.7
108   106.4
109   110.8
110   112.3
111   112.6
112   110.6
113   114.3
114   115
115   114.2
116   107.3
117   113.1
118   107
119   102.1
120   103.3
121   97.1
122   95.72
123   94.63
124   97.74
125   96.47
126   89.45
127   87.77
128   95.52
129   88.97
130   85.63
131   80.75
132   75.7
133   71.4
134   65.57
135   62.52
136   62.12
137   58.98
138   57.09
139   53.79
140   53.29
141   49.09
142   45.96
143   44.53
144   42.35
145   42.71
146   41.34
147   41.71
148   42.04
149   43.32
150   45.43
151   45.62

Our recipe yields 97.74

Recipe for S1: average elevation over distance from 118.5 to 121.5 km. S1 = 101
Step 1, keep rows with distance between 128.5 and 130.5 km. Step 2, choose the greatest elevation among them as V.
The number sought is 88.97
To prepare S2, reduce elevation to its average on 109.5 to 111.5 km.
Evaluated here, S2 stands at 112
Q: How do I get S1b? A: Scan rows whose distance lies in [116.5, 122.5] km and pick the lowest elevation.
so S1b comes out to 95.72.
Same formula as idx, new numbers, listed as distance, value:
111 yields 112.6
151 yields 45.62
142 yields 45.96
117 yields 113.1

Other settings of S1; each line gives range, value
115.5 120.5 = 107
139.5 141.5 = 51.2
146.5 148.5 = 41.9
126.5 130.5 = 89.5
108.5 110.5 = 112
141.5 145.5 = 43.9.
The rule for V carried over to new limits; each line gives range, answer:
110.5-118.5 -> 115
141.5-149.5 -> 45.96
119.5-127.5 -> 103.3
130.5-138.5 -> 80.75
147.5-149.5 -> 43.32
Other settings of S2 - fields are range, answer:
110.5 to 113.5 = 112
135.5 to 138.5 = 59.4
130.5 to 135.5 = 71.2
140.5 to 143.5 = 46.5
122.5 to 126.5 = 94.6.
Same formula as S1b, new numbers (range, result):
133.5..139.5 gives 53.79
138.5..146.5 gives 41.34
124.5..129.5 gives 87.77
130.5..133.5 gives 71.4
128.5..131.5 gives 80.75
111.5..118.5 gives 107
